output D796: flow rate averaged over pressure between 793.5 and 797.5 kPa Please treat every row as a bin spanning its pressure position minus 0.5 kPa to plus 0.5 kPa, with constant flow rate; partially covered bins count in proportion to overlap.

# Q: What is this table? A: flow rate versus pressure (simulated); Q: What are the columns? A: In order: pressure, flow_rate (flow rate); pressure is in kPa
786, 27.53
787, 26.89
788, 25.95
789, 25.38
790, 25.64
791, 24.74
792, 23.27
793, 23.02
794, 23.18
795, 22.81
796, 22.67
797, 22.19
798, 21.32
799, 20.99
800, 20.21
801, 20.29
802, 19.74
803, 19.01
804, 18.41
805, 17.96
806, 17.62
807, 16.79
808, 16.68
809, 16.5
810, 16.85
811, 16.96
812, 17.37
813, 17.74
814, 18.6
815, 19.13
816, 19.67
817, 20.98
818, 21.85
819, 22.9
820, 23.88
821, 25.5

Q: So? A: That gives 22.7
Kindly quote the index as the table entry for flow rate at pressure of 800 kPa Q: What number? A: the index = 20.21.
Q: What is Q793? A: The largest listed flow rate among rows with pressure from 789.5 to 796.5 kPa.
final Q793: 25.64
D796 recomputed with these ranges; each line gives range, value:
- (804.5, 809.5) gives 17.1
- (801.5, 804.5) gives 19.1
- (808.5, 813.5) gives 17.1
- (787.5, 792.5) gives 25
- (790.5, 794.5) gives 23.6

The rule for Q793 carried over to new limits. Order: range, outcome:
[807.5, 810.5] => 16.85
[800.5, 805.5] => 20.29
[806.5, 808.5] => 16.79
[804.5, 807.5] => 17.96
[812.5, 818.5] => 21.85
